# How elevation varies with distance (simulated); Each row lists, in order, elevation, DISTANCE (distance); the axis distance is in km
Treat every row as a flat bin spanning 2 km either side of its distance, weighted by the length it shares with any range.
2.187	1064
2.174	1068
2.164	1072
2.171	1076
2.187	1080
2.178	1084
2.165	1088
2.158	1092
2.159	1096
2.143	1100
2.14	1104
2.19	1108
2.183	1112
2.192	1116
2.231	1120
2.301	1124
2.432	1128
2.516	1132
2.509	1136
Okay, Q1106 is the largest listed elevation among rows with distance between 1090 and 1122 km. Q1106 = 2.231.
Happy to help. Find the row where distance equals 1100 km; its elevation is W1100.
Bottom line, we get 2.143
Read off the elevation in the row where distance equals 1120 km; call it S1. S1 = 2.231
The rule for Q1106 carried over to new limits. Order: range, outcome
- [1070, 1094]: 2.187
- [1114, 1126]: 2.301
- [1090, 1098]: 2.159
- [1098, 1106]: 2.143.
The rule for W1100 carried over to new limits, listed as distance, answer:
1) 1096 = 2.159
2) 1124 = 2.301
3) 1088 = 2.165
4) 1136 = 2.509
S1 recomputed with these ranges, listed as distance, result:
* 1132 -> 2.516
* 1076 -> 2.171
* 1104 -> 2.14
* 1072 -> 2.164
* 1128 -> 2.432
